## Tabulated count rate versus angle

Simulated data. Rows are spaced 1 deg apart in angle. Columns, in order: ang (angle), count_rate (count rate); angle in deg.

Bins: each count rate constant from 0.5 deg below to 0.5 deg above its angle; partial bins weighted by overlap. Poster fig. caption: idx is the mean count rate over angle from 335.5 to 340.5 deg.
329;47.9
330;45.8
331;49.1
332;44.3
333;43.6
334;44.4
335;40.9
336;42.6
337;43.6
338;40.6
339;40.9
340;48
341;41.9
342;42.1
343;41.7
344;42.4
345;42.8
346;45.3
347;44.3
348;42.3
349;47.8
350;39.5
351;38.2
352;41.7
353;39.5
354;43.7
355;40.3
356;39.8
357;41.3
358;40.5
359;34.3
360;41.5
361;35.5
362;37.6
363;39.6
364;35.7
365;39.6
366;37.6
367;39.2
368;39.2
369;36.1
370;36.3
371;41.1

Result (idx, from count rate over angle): 43.1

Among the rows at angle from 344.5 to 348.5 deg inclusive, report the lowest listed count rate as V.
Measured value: 42.3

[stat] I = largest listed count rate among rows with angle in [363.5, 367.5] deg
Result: 39.6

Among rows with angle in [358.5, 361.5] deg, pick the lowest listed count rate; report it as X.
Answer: 34.3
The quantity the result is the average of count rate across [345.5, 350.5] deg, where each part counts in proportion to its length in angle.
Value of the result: 43.8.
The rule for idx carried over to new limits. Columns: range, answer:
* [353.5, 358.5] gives 41.1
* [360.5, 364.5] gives 37.1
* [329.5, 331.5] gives 47.5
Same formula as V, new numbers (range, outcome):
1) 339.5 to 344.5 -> 41.7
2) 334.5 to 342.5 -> 40.6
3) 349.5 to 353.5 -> 38.2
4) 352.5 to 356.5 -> 39.5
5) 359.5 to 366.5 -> 35.5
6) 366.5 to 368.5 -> 39.2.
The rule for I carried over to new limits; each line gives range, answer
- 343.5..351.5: 47.8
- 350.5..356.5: 43.7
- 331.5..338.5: 44.4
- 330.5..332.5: 49.1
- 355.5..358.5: 41.3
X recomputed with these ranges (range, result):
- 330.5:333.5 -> 43.6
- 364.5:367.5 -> 37.6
